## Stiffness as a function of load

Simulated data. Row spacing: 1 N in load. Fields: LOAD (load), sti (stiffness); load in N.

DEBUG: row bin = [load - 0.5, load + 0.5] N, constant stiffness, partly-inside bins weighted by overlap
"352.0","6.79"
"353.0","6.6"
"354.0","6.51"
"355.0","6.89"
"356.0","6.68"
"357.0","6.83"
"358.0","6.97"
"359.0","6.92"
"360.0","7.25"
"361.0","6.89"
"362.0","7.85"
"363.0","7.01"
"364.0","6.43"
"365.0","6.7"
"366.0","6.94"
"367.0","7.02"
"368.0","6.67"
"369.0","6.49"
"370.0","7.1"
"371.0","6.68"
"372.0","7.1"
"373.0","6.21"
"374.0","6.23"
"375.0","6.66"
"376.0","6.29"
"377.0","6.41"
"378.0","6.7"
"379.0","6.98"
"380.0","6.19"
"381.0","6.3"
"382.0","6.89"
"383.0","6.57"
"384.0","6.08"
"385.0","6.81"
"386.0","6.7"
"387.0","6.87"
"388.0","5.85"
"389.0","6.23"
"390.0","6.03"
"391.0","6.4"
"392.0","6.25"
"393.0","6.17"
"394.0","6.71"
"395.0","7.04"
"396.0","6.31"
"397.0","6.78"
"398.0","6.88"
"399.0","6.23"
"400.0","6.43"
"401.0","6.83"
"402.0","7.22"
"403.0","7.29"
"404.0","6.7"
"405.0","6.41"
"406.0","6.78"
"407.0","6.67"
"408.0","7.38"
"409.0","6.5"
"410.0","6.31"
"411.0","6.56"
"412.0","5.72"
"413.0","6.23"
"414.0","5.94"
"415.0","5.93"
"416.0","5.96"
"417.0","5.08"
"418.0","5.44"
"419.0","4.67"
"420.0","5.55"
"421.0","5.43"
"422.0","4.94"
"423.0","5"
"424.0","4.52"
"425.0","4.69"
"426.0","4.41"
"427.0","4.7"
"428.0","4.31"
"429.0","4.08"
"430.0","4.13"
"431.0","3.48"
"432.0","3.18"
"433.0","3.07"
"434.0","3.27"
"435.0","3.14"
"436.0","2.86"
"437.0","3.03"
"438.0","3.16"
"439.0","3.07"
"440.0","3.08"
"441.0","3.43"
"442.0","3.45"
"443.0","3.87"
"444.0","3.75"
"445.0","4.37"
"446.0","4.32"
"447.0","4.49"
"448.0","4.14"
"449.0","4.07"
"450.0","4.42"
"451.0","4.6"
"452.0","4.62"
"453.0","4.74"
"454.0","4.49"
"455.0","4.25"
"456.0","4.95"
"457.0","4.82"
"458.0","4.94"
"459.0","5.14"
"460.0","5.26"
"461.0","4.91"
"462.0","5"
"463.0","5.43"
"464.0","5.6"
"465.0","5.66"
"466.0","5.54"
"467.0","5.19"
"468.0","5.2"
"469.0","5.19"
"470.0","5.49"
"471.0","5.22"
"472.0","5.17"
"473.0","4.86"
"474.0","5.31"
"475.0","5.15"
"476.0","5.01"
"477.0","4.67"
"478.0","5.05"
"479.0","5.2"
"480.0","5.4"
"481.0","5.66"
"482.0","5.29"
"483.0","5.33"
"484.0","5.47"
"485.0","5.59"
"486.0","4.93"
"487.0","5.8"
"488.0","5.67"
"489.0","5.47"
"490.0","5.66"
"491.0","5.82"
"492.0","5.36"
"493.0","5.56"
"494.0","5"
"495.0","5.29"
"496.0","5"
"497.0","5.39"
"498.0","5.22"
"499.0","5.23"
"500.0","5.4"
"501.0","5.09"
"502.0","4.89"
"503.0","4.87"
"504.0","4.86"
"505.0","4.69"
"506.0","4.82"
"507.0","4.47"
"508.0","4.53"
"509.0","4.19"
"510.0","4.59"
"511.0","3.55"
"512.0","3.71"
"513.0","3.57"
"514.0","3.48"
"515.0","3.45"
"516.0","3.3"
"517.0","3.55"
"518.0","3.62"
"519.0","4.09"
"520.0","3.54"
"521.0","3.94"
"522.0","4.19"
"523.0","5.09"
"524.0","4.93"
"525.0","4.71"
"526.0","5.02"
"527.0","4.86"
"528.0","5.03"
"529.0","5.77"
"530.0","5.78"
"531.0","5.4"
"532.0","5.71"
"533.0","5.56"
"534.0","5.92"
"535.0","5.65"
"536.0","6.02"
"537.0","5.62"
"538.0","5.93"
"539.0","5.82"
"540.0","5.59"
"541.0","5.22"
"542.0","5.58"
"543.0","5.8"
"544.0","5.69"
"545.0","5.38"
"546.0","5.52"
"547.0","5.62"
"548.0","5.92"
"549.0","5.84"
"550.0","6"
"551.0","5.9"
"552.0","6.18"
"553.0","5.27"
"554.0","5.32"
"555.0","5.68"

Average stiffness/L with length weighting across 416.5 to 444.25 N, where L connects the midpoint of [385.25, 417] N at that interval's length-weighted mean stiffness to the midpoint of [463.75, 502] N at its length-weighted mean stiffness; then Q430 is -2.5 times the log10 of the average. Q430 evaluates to 0.446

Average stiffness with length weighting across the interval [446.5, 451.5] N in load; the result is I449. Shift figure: 4.34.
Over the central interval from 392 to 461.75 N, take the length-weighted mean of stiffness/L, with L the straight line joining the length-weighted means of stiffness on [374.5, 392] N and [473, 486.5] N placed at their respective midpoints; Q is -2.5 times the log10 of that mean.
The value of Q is 0.174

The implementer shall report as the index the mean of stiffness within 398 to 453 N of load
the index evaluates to 4.92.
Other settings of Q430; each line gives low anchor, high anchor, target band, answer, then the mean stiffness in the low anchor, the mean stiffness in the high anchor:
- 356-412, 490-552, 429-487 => 0.25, 6.66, 5.02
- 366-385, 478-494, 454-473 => 0.11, 6.6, 5.45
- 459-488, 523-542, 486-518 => 0.13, 5.28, 5.47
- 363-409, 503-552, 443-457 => 0.31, 6.62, 4.95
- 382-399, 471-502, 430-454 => 0.48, 6.48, 5.29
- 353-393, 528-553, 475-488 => 0.14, 6.65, 5.7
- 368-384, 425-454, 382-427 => -0.15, 6.57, 3.86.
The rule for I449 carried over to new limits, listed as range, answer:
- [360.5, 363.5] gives 7.25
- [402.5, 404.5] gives 7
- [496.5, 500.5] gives 5.31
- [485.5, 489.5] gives 5.47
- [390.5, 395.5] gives 6.51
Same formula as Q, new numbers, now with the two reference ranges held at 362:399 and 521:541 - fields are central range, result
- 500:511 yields 0.189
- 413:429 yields 0.221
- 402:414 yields -0.039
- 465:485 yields 0.111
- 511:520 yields 0.460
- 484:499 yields 0.054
